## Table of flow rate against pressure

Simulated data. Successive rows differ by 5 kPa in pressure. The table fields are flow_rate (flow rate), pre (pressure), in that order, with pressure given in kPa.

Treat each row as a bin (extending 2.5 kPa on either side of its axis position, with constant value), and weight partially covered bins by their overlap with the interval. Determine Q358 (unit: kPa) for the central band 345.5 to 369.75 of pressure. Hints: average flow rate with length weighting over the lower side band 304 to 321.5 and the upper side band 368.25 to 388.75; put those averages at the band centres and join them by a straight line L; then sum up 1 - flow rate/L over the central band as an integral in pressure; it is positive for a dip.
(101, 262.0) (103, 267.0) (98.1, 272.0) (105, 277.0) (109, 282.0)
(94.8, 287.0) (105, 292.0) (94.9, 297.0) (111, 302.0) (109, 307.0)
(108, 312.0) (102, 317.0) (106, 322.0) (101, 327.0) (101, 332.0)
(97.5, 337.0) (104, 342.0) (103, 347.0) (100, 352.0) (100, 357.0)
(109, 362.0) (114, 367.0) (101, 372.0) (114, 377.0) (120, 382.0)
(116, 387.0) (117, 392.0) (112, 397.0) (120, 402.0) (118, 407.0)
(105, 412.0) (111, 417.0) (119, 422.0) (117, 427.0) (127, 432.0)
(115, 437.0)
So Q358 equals 1.2 kPa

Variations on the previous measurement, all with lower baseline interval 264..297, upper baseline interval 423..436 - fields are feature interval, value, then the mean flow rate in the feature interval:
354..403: 1.1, 112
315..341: 1.5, 102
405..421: 0.9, 112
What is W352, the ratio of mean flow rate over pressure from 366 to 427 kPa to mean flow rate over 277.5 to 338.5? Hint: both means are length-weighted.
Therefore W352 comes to 1.10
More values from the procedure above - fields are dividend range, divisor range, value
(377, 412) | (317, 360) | 1.14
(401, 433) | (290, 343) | 1.12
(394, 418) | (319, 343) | 1.11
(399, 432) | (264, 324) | 1.12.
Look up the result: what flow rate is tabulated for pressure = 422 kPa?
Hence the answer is 119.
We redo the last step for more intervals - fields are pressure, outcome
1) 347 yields 103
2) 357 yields 100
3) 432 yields 127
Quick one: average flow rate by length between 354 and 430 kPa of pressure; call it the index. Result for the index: 113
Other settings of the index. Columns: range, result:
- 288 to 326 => 105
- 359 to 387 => 112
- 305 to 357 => 103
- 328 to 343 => 101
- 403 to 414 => 113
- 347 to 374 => 105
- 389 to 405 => 116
